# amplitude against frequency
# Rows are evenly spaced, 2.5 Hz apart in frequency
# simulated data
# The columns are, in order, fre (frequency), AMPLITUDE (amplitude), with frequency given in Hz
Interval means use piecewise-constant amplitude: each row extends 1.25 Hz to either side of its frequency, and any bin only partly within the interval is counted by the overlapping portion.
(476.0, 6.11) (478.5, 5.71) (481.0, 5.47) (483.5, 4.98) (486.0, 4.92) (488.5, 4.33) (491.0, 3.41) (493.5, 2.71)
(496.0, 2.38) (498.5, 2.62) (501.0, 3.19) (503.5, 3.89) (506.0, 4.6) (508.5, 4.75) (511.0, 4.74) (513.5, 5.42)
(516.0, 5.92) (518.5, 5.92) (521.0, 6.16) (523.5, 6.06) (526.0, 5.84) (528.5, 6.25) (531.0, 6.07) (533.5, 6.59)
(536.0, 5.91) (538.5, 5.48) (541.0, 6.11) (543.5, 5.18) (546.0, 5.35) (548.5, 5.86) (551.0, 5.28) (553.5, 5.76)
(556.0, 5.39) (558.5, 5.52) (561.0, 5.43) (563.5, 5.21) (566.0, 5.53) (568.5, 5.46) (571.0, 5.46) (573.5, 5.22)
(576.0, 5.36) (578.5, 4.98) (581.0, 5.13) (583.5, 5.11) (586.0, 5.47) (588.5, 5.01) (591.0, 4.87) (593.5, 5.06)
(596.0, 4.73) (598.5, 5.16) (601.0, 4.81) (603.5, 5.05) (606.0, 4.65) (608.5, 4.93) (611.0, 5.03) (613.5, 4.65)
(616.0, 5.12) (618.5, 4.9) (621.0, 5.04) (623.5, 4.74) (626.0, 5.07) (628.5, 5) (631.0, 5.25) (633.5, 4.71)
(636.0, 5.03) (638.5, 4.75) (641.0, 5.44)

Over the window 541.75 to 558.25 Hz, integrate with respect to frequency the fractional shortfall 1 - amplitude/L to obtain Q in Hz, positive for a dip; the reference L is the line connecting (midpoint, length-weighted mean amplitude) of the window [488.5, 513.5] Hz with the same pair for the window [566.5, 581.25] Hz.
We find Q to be -2.48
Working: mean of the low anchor 3.72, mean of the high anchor 5.29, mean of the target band 5.49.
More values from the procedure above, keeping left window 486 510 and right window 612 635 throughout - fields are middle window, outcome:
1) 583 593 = -1.2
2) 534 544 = -4.2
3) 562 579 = -3.7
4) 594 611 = -0.7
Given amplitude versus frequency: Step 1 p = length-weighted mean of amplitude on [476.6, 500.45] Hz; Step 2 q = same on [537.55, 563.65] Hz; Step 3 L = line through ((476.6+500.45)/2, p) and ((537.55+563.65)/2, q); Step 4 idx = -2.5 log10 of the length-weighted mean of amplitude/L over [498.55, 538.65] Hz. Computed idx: -0.113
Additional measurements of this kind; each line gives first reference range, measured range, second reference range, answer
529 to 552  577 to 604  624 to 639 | 0.06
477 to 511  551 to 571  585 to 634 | -0.18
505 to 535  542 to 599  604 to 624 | 0.00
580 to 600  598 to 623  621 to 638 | 0.02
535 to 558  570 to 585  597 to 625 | 0.01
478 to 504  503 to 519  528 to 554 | -0.08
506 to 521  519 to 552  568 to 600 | -0.11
